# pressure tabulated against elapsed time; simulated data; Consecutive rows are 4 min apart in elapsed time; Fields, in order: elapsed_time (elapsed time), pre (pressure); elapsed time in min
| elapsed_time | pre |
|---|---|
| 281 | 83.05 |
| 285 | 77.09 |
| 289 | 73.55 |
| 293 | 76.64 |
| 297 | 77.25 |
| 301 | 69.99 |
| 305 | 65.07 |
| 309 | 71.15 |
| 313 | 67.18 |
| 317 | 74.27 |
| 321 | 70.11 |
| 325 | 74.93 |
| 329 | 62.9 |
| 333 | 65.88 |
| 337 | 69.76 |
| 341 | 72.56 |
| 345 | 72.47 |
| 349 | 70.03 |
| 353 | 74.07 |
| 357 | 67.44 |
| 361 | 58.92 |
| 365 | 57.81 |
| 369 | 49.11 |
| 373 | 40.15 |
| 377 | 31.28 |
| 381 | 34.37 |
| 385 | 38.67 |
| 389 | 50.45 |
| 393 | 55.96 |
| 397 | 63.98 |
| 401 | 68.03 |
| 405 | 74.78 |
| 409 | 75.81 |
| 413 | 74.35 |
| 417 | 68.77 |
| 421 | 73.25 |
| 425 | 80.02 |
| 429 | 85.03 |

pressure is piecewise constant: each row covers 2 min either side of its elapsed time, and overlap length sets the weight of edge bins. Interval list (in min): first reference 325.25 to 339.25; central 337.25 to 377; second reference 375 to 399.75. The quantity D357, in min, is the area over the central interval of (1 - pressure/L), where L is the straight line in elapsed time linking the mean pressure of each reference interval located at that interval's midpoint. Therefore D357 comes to -1.9 min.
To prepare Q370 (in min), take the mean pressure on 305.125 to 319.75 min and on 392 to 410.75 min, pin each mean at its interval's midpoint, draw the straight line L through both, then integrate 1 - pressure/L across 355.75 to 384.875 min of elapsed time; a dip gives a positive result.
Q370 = 9.1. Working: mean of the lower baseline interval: 70.1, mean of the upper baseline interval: 68.2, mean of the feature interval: 47.3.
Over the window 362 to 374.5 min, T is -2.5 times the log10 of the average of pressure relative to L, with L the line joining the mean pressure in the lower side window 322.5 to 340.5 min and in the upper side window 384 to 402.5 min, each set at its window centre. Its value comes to 0.217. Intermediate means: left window 68.8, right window 56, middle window 50.2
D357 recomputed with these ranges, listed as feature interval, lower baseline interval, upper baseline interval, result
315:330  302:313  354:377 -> -1.57 min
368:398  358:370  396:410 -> 8.98 min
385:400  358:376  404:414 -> 2.47 min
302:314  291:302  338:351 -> 1.00 min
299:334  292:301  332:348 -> 1.90 min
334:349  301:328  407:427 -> 0.06 min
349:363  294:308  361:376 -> -3.65 min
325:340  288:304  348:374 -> -0.39 min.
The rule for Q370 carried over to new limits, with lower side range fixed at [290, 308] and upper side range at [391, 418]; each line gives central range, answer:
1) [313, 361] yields 0.8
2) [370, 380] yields 4.7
